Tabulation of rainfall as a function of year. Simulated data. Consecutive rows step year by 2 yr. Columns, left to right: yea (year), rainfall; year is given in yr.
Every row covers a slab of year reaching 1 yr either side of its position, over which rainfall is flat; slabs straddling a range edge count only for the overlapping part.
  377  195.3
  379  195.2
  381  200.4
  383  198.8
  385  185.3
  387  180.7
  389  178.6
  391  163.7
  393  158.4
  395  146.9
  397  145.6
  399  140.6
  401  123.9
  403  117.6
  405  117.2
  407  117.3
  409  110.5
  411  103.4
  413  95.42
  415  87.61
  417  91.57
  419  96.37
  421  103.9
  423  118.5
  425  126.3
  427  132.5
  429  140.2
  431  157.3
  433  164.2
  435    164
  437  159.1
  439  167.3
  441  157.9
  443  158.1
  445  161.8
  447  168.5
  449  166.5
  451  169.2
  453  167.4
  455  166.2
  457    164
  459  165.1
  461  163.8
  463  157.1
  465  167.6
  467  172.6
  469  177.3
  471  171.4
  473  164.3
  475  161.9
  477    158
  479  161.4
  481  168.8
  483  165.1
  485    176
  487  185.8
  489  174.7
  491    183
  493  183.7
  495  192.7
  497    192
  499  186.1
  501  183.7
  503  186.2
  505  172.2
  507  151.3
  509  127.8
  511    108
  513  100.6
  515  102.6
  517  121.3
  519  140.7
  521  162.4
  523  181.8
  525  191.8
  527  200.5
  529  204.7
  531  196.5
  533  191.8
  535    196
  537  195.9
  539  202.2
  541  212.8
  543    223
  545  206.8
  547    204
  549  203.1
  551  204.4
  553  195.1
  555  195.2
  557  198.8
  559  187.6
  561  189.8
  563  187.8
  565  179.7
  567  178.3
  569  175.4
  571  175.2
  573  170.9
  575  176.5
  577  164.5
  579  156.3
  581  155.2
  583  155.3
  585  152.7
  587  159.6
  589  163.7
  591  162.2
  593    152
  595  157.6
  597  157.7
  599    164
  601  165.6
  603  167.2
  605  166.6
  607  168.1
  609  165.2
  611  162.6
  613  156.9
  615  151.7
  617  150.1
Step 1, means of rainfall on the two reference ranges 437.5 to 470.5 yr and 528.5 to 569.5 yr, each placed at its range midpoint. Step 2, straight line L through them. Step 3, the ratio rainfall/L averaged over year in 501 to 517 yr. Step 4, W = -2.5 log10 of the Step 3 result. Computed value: 0.311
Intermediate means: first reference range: 166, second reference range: 197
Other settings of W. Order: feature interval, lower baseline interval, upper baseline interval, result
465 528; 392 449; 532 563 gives 0.05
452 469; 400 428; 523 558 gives -0.16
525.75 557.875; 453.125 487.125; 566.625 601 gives -0.22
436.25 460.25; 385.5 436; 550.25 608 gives -0.17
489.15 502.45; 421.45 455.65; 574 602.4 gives -0.19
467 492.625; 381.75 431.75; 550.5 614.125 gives -0.15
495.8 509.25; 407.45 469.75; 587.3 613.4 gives -0.15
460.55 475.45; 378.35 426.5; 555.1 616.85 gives -0.13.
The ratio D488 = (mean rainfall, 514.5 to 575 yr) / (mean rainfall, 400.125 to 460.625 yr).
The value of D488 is 1.35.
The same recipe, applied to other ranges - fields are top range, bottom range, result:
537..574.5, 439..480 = 1.17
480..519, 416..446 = 1.15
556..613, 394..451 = 1.25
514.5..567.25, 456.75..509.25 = 1.10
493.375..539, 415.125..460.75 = 1.14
